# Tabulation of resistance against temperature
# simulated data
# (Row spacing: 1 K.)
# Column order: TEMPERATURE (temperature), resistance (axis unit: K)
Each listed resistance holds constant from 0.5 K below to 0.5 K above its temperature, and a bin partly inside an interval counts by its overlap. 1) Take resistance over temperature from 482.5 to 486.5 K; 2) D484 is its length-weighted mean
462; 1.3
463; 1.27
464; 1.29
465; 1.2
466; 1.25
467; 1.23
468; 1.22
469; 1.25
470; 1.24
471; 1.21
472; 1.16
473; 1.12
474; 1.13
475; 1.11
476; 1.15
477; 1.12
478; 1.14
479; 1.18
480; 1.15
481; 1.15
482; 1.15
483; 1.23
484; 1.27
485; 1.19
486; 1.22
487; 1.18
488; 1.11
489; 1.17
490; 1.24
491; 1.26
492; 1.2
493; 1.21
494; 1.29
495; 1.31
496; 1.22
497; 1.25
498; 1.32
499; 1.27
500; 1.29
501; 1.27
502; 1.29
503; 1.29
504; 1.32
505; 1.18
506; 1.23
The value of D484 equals 1.23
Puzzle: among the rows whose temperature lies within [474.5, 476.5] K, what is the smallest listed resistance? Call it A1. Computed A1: 1.11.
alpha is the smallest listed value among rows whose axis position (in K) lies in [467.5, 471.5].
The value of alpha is 1.21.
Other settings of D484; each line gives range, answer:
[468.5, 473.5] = 1.2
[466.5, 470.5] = 1.23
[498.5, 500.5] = 1.28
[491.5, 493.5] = 1.21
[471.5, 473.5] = 1.14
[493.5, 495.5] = 1.3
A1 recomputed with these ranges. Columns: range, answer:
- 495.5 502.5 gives 1.22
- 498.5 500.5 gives 1.27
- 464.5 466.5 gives 1.2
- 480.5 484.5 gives 1.15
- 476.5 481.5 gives 1.12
